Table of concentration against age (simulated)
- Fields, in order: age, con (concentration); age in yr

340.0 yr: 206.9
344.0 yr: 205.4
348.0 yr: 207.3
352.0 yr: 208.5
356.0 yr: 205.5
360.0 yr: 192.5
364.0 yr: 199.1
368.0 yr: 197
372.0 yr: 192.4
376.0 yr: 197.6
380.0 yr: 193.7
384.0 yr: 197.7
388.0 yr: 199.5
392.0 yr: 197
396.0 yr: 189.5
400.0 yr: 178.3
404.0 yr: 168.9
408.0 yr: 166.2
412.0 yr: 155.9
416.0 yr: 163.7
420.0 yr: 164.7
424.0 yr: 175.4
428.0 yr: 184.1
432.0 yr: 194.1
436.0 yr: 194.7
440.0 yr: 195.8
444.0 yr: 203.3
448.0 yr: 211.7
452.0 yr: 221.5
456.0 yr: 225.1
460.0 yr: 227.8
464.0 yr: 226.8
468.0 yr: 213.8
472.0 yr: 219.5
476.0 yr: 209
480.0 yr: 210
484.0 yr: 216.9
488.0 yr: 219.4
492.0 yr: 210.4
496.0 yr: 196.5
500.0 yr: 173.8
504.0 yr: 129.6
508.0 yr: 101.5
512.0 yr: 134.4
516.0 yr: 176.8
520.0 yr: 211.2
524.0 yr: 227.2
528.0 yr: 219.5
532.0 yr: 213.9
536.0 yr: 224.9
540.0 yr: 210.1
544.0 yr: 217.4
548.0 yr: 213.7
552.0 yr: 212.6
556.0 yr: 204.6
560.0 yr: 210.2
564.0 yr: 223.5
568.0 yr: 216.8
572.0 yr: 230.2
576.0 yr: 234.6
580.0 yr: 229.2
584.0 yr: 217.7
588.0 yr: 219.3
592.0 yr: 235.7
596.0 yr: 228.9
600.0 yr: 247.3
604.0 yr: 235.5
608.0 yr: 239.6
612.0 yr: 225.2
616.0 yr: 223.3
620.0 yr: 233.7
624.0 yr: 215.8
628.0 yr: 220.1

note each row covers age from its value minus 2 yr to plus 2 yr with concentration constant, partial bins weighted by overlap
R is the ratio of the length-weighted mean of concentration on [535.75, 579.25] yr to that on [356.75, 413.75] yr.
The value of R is 1.2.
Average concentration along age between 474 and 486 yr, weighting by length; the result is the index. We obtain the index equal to 212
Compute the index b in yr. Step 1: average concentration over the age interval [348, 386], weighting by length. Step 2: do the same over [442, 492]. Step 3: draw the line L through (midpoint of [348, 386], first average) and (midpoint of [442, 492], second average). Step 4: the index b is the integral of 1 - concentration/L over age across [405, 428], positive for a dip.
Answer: 4.5 yr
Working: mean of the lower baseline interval 199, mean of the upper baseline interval 217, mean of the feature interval 167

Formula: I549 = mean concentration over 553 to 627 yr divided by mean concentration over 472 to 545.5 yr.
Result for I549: 1.2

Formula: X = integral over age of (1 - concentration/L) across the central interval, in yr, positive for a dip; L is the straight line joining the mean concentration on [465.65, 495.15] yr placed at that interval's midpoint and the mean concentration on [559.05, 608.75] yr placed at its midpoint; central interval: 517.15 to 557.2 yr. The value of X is 1.2 yr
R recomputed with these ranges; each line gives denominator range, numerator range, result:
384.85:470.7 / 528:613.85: 1.15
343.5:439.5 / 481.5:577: 1.07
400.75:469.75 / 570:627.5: 1.19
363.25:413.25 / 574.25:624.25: 1.23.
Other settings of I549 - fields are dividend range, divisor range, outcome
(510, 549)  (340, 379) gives 1.02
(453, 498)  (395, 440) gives 1.22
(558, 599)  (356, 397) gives 1.15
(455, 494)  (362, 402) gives 1.12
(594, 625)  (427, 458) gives 1.13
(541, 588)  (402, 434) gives 1.28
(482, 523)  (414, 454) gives 0.93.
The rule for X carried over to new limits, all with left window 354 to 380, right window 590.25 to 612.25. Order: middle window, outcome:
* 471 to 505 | 2.72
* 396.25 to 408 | 1.63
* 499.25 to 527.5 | 6.92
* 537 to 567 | 1.88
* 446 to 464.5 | -0.91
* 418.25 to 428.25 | 1.61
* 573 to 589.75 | 0.52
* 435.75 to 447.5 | 0.53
